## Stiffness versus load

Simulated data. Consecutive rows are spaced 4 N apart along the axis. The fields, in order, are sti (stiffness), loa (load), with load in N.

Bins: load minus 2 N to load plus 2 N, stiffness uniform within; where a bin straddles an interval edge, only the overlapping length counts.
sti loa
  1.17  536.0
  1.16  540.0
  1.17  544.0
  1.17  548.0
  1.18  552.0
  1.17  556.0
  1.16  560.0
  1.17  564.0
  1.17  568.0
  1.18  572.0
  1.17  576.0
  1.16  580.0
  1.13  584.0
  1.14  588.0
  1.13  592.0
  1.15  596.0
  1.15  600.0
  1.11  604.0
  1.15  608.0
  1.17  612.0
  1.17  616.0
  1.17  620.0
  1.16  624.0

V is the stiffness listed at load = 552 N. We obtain 1.18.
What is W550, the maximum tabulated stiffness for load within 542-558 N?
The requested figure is 1.18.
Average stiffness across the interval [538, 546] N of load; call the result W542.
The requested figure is 1.17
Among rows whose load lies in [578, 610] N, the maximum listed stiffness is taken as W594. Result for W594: 1.16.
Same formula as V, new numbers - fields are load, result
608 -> 1.15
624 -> 1.16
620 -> 1.17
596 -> 1.15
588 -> 1.14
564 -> 1.17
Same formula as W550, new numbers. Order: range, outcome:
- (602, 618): 1.17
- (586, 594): 1.14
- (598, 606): 1.15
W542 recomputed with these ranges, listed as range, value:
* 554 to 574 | 1.17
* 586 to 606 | 1.14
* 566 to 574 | 1.17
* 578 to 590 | 1.14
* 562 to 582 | 1.17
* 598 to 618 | 1.15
